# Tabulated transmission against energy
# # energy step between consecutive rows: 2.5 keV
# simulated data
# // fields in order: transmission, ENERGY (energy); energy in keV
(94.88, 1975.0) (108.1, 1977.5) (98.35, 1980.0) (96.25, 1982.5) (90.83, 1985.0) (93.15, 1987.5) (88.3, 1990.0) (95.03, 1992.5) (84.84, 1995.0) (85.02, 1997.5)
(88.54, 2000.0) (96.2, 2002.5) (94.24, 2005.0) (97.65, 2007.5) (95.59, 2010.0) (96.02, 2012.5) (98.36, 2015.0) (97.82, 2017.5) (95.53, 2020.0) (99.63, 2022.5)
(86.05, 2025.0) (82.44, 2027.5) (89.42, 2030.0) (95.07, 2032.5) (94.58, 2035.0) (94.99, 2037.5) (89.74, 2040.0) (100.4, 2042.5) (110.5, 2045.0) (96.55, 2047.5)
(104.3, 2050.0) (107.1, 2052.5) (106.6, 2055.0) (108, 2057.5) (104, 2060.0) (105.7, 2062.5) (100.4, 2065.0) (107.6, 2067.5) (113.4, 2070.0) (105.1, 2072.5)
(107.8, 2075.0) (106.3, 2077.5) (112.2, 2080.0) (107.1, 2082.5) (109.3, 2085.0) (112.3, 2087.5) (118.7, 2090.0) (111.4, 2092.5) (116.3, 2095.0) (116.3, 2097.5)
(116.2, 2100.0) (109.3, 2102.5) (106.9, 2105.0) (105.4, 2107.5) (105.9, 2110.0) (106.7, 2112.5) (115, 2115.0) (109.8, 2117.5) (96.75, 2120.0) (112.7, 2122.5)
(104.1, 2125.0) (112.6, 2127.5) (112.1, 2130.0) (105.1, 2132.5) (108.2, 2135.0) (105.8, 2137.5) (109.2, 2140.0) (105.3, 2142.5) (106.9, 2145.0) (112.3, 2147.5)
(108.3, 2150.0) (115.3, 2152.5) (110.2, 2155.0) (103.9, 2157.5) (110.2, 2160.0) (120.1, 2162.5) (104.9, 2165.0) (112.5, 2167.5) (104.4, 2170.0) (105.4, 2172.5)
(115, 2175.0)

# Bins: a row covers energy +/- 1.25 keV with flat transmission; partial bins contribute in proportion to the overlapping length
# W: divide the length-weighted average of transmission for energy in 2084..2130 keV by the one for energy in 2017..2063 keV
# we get 1.1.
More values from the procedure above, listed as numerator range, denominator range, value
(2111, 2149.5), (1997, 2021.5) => 1.14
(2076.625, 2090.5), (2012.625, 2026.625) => 1.16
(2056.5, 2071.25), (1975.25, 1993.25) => 1.11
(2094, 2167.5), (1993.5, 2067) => 1.13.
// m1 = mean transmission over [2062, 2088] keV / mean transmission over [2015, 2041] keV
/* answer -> 1.2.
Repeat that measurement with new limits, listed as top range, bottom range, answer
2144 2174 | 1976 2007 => 1.17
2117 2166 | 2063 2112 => 0.99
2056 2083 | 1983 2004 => 1.18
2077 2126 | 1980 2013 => 1.19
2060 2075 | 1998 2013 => 1.13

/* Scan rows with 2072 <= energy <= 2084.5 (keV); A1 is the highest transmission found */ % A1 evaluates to 112.2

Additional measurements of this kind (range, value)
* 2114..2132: 115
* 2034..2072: 113.4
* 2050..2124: 118.7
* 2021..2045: 110.5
